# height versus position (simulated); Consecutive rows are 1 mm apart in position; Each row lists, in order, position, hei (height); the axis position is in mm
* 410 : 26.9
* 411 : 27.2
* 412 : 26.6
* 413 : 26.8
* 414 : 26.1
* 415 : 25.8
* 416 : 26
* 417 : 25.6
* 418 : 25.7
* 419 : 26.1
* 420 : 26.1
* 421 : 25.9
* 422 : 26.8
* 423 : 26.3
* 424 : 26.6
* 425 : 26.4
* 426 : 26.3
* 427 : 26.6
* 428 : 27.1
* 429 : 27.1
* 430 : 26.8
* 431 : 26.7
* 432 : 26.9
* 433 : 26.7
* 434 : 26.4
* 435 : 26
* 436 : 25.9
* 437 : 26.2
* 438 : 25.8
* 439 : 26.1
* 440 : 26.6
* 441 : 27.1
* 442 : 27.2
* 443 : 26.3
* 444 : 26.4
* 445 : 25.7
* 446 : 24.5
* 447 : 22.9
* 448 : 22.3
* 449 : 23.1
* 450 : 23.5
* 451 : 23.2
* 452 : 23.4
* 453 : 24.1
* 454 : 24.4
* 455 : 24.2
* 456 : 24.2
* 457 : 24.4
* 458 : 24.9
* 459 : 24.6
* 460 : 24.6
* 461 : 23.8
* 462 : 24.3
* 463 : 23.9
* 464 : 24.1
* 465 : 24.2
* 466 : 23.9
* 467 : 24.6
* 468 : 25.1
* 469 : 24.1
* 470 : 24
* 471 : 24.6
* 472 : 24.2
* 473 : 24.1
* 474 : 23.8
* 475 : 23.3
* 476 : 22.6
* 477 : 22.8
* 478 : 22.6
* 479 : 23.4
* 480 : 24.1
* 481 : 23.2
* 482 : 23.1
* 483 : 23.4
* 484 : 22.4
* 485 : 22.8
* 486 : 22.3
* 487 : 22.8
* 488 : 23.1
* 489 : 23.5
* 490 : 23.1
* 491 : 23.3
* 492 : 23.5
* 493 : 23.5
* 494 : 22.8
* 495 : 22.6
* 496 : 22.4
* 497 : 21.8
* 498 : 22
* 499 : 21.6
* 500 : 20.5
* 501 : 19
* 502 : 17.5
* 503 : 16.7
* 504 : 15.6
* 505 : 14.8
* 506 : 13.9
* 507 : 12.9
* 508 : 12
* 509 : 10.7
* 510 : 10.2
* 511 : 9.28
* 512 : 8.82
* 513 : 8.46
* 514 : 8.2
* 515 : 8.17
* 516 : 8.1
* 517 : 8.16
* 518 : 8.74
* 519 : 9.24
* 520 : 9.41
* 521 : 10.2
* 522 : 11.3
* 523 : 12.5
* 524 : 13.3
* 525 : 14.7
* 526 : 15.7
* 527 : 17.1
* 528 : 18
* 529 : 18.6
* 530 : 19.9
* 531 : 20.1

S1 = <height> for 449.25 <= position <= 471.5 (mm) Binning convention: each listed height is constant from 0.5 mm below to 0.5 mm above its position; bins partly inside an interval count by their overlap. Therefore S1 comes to 24.2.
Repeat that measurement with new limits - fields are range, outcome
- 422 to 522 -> 21.6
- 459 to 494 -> 23.6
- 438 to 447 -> 26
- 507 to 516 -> 9.59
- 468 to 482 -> 23.6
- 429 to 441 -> 26.4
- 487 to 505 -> 21.2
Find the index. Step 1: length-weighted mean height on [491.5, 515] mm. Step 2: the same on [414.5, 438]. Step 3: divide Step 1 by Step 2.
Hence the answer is 0.62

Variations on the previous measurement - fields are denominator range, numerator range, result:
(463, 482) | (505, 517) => 0.43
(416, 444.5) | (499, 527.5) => 0.47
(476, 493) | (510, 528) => 0.47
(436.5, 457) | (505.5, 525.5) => 0.42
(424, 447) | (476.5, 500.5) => 0.87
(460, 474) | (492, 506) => 0.82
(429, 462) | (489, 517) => 0.65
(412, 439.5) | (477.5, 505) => 0.83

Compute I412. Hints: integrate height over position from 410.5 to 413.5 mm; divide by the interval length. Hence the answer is 26.9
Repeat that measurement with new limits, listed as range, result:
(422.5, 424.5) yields 26.5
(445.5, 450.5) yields 23.3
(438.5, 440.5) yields 26.4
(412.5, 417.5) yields 26.1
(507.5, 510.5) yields 11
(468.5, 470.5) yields 24.1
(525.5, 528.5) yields 16.9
